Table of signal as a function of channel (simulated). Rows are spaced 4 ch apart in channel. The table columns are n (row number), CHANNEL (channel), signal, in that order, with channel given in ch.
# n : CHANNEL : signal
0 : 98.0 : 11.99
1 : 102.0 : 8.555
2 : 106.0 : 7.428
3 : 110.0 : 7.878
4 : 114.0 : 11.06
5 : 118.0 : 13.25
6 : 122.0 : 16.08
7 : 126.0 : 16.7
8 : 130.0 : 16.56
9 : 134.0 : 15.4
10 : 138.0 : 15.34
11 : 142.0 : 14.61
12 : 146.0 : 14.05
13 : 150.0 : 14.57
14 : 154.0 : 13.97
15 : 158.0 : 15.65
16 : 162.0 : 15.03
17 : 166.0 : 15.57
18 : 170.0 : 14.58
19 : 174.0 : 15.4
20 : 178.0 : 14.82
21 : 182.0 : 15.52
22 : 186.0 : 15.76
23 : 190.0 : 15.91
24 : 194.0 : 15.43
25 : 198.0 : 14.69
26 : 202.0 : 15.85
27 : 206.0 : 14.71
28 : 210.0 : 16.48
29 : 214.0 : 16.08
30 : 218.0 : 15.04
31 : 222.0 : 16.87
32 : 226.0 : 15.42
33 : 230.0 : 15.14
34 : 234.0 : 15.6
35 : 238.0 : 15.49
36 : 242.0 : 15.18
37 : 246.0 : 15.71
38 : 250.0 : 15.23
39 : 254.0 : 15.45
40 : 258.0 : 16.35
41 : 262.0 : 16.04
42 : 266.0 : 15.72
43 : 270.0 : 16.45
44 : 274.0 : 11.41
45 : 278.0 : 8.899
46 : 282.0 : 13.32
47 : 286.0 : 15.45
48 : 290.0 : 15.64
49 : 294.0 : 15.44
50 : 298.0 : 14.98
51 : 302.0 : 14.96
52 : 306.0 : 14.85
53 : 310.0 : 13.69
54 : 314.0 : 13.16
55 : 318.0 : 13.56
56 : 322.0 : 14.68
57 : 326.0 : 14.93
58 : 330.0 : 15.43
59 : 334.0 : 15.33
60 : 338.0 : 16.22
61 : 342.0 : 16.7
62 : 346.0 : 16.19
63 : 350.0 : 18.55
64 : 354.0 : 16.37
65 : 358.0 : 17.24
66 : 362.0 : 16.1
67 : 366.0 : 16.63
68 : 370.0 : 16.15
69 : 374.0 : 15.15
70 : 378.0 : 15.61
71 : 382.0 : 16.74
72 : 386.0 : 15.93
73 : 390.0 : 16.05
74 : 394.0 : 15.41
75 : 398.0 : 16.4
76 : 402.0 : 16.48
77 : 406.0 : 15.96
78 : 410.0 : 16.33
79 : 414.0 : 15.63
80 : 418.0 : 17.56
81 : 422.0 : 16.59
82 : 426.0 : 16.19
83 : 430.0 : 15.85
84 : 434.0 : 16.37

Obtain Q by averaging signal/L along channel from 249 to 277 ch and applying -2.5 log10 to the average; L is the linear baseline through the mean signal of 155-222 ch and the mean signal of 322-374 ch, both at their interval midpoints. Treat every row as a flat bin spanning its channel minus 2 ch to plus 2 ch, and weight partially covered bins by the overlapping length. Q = 0.06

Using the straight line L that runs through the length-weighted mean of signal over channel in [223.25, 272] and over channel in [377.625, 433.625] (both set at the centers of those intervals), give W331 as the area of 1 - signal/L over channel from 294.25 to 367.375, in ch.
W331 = 2.0 ch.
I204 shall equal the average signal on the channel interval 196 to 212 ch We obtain 15.4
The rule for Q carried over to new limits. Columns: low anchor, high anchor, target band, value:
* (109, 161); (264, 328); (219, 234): -0.11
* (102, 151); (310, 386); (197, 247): -0.09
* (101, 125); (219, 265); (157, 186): -0.16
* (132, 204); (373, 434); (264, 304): 0.10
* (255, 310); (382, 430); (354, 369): -0.06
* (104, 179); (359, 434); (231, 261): -0.04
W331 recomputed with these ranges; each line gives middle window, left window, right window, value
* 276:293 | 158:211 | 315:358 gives 2.39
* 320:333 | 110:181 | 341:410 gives 0.76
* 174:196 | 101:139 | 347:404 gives -2.76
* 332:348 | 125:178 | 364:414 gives -0.25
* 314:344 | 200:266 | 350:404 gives 1.76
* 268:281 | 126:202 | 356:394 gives 2.78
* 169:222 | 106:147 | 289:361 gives -4.15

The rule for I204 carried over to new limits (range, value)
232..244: 15.4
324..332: 15.2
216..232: 15.6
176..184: 15.2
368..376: 15.6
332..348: 16.1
